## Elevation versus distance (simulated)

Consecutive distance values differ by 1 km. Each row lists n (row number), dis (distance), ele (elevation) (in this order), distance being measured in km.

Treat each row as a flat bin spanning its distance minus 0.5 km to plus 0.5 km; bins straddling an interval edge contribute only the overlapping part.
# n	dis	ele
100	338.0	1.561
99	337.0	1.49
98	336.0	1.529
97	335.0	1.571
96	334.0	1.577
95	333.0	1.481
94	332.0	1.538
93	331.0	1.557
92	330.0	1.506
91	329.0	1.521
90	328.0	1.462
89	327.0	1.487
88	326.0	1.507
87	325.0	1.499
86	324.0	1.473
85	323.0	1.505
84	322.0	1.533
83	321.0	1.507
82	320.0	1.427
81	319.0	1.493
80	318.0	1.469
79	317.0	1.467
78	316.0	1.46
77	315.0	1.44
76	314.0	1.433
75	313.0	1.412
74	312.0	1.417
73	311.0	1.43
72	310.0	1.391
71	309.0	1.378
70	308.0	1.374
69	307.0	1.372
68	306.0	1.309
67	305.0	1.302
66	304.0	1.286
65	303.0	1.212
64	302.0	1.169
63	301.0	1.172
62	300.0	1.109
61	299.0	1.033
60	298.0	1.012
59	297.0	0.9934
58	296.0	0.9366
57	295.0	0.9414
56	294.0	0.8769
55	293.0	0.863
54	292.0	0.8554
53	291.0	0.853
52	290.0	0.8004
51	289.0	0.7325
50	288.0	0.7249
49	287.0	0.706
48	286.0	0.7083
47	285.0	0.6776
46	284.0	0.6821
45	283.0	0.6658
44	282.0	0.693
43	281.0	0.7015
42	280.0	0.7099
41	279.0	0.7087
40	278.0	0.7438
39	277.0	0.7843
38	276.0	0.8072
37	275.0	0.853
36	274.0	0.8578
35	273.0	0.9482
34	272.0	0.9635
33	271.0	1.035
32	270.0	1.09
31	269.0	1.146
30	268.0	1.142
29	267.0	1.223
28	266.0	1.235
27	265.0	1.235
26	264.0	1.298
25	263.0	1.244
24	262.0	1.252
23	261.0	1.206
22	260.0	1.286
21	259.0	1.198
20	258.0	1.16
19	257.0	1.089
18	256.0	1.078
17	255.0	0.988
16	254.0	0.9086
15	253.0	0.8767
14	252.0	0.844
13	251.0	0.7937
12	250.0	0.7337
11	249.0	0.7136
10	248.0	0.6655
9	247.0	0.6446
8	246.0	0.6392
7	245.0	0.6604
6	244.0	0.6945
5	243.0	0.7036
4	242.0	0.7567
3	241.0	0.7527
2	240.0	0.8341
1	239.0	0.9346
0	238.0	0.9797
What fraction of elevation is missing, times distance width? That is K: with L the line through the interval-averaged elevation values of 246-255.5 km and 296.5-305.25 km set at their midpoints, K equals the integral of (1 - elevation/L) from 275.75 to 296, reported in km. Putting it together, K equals 5.3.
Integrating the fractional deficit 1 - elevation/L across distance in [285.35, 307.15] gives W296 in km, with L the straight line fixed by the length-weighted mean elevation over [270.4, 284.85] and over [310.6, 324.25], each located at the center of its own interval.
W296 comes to 2.51 km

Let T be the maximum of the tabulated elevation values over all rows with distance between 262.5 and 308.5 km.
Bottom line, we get 1.374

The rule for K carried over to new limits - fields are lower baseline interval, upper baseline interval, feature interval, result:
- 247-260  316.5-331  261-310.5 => 7.5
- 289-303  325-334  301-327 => -3.1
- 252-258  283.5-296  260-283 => -2.3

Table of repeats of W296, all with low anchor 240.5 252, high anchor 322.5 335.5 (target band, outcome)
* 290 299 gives 2.01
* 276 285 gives 2.83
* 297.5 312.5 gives 0.23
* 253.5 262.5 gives -3.29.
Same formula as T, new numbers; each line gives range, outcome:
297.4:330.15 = 1.533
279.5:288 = 0.7249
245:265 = 1.298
